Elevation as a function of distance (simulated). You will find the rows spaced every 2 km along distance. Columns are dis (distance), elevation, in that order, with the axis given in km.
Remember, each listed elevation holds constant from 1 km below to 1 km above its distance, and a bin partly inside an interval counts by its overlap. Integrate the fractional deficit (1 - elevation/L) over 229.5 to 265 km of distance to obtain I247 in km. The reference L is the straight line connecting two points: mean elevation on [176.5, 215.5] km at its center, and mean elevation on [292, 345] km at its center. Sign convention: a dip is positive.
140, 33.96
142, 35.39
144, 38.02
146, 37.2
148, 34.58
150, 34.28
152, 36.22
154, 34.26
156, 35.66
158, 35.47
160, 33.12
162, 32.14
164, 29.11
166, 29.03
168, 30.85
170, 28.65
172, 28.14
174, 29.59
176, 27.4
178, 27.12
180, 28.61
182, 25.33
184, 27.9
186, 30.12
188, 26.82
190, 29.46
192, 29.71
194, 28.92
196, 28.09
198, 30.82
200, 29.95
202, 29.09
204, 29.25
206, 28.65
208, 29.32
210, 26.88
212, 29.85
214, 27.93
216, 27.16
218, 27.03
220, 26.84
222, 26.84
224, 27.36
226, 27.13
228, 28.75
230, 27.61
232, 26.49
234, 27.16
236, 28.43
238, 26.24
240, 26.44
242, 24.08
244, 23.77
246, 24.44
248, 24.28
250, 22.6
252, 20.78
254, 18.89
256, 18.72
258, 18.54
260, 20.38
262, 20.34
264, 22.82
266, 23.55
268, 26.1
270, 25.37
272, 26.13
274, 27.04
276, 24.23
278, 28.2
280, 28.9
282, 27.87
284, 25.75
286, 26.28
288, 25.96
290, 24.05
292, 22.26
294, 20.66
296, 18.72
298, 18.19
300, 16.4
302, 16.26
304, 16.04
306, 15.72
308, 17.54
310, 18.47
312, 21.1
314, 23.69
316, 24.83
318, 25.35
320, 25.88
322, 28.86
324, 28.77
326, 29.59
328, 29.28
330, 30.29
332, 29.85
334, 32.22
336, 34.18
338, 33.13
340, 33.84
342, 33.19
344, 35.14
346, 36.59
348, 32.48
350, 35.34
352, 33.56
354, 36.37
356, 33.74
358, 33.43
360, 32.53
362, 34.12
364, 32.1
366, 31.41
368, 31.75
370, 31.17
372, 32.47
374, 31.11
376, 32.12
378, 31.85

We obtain 4.99 km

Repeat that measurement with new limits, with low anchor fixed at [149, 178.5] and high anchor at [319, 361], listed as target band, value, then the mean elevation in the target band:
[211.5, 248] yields 5.8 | 26.8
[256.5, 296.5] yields 9.8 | 24.2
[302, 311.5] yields 4.4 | 17.1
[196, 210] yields 1.1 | 29.2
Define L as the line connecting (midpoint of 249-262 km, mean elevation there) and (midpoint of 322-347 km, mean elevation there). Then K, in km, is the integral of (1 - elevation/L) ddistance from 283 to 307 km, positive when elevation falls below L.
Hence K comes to 4.9 km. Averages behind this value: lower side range 20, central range 20.5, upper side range 32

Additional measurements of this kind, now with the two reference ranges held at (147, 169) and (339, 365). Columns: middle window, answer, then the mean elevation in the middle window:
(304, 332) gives 7.8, 24.5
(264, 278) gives 3.4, 25.4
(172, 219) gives 6.8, 28.5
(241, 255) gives 4.5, 22.7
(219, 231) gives 2.2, 27.4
